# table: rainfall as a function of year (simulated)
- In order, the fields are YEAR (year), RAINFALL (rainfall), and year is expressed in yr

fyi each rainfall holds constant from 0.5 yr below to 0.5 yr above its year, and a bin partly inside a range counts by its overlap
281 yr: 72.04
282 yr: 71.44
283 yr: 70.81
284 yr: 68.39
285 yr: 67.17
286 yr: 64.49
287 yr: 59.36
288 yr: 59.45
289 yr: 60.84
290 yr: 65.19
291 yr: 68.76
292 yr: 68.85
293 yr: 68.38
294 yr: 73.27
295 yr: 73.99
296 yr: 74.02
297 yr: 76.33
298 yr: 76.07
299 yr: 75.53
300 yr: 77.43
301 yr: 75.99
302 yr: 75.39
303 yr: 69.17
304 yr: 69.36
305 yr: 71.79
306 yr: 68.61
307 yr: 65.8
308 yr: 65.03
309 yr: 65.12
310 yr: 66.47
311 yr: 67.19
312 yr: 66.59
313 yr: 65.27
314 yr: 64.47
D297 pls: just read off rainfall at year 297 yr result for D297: 76.33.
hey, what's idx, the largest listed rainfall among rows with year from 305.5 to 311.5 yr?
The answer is 68.61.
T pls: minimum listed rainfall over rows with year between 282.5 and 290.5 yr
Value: 59.36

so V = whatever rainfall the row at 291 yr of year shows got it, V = 68.76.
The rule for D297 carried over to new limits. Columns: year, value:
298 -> 76.07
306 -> 68.61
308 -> 65.03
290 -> 65.19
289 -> 60.84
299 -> 75.53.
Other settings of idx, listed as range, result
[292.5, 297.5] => 76.33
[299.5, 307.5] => 77.43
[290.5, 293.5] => 68.85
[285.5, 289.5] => 64.49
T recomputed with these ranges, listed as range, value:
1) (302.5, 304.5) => 69.17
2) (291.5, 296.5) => 68.38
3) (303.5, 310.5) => 65.03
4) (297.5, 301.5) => 75.53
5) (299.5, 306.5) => 68.61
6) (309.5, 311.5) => 66.47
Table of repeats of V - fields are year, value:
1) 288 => 59.45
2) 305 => 71.79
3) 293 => 68.38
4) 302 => 75.39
